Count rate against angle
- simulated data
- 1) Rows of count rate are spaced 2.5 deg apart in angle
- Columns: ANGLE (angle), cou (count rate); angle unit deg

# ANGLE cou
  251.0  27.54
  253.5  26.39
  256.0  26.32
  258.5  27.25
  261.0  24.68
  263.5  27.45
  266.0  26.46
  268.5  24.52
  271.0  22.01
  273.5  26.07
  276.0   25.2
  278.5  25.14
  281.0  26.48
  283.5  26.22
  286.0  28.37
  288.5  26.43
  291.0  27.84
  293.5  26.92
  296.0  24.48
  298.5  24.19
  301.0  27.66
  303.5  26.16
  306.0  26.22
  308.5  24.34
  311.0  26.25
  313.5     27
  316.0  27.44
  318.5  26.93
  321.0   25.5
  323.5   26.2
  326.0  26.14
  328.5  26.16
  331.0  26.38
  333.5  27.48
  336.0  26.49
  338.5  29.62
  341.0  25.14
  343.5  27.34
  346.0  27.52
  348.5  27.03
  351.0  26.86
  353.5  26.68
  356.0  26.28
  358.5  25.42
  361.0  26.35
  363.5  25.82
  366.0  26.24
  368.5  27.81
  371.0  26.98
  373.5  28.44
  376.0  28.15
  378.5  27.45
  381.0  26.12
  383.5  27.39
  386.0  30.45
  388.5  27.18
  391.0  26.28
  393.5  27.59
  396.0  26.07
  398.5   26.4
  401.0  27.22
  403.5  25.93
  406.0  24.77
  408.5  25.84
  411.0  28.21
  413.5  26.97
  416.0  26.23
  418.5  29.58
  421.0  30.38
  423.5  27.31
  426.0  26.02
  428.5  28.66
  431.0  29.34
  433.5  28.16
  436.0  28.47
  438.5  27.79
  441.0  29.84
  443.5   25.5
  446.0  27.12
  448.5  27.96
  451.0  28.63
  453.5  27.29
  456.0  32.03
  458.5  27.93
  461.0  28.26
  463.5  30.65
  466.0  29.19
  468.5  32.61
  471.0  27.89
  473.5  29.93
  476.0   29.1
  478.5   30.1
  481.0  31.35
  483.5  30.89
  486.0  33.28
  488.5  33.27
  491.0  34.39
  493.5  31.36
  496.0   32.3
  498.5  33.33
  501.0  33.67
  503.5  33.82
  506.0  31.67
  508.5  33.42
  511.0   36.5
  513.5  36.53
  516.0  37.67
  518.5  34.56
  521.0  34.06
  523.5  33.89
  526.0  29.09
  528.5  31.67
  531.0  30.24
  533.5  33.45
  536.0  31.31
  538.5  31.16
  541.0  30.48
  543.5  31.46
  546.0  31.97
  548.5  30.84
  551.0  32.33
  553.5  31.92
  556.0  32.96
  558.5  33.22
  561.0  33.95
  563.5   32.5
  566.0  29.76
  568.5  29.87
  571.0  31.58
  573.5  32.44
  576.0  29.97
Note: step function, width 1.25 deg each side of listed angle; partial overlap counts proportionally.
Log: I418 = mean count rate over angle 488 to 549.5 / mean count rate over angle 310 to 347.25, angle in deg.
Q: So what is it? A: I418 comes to 1.23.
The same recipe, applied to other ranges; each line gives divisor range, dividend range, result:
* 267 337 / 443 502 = 1.16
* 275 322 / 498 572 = 1.24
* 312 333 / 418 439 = 1.07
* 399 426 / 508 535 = 1.24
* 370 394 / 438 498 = 1.09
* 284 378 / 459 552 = 1.20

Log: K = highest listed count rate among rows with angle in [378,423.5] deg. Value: 30.45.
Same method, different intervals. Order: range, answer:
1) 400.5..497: 34.39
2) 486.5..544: 37.67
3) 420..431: 30.38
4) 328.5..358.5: 29.62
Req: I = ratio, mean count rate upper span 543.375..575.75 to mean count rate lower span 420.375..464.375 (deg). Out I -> 1.12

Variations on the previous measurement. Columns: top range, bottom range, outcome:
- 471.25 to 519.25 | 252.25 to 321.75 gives 1.26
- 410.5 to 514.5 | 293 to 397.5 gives 1.13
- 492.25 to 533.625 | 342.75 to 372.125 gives 1.25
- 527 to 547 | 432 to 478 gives 1.09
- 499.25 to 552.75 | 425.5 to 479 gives 1.14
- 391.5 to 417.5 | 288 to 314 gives 1.02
